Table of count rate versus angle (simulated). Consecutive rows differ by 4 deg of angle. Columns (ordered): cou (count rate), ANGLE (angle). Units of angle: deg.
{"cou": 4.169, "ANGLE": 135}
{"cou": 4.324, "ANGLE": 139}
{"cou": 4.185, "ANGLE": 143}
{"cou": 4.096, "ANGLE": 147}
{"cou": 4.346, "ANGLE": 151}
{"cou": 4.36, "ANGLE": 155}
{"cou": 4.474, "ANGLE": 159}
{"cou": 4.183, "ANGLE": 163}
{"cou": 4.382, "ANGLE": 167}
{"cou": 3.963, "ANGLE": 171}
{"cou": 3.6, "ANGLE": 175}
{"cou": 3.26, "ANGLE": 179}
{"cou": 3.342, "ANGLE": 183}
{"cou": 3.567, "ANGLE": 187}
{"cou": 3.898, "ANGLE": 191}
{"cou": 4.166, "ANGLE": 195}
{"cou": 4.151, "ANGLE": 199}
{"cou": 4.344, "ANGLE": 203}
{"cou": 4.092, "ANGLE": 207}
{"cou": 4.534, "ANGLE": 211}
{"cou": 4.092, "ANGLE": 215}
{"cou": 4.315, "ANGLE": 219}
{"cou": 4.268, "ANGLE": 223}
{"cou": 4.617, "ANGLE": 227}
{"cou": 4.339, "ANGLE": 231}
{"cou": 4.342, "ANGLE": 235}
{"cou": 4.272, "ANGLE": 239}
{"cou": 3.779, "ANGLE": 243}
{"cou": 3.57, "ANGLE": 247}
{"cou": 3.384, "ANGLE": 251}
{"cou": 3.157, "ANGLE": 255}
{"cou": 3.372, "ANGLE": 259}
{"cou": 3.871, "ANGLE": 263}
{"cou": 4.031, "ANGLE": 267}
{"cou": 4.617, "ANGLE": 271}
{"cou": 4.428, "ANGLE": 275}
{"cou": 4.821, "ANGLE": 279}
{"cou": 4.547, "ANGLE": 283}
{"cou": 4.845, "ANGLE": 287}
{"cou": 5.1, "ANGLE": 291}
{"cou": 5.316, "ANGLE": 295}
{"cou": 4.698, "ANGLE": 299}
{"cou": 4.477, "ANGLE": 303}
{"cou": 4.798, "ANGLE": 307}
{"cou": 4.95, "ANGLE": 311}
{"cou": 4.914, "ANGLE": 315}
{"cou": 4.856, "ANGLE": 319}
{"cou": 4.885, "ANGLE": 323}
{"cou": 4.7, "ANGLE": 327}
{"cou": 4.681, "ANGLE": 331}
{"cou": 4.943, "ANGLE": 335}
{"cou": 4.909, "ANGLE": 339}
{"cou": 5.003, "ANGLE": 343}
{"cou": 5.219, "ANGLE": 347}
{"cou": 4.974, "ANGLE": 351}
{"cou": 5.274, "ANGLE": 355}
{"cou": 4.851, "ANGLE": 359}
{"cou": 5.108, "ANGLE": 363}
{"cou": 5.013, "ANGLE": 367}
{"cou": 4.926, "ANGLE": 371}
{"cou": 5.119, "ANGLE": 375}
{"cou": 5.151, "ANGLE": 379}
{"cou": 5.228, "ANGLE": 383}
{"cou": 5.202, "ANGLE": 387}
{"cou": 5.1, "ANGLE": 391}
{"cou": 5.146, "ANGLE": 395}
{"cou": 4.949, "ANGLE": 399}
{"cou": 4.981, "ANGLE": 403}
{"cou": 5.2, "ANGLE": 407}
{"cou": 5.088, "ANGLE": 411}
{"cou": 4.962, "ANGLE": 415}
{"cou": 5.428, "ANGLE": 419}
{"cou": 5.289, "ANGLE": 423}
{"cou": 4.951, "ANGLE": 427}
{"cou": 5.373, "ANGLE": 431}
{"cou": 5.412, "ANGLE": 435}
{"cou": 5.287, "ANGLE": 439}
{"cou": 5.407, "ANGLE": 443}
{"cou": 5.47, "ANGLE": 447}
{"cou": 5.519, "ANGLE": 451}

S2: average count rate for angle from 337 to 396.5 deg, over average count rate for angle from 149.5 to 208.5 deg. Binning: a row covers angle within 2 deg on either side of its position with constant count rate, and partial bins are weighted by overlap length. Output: 1.27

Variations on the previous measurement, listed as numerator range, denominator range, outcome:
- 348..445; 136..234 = 1.25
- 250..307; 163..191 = 1.17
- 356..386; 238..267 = 1.39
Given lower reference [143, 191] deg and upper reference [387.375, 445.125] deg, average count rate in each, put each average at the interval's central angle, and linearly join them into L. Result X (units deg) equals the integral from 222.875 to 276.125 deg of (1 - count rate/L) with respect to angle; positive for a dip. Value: 4.6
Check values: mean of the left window 3.97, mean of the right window 5.18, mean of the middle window 3.99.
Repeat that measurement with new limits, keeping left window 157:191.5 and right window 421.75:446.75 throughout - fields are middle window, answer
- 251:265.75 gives 2.85 deg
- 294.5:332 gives -1.53 deg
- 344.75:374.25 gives -1.04 deg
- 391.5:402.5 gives 0.10 deg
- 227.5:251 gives 0.95 deg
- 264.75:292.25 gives -1.08 deg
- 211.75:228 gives -0.86 deg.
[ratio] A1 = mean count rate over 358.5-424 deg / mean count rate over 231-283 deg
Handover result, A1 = 1.3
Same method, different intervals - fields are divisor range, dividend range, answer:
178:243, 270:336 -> 1.17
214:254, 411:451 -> 1.30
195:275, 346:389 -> 1.25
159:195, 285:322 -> 1.27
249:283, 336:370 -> 1.26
